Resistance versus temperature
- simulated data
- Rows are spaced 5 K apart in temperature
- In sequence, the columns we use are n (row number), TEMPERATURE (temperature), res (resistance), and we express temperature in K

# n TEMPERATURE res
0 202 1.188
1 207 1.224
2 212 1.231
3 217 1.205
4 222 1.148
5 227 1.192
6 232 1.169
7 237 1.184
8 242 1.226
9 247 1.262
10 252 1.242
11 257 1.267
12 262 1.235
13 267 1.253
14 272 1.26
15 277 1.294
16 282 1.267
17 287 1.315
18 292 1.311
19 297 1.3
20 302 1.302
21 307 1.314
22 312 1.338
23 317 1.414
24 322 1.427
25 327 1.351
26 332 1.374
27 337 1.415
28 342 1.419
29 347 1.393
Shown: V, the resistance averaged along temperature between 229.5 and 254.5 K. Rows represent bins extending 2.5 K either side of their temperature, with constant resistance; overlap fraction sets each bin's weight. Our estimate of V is 1.22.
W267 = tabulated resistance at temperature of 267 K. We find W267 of 1.253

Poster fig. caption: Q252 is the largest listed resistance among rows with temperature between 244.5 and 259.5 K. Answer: 1.267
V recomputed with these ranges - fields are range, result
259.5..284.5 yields 1.26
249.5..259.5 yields 1.25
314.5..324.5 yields 1.42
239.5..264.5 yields 1.25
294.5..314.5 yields 1.31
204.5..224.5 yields 1.2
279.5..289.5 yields 1.29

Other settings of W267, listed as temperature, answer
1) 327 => 1.351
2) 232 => 1.169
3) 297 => 1.3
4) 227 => 1.192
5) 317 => 1.414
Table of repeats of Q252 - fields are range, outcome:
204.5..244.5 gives 1.231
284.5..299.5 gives 1.315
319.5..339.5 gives 1.427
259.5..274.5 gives 1.26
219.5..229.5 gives 1.192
